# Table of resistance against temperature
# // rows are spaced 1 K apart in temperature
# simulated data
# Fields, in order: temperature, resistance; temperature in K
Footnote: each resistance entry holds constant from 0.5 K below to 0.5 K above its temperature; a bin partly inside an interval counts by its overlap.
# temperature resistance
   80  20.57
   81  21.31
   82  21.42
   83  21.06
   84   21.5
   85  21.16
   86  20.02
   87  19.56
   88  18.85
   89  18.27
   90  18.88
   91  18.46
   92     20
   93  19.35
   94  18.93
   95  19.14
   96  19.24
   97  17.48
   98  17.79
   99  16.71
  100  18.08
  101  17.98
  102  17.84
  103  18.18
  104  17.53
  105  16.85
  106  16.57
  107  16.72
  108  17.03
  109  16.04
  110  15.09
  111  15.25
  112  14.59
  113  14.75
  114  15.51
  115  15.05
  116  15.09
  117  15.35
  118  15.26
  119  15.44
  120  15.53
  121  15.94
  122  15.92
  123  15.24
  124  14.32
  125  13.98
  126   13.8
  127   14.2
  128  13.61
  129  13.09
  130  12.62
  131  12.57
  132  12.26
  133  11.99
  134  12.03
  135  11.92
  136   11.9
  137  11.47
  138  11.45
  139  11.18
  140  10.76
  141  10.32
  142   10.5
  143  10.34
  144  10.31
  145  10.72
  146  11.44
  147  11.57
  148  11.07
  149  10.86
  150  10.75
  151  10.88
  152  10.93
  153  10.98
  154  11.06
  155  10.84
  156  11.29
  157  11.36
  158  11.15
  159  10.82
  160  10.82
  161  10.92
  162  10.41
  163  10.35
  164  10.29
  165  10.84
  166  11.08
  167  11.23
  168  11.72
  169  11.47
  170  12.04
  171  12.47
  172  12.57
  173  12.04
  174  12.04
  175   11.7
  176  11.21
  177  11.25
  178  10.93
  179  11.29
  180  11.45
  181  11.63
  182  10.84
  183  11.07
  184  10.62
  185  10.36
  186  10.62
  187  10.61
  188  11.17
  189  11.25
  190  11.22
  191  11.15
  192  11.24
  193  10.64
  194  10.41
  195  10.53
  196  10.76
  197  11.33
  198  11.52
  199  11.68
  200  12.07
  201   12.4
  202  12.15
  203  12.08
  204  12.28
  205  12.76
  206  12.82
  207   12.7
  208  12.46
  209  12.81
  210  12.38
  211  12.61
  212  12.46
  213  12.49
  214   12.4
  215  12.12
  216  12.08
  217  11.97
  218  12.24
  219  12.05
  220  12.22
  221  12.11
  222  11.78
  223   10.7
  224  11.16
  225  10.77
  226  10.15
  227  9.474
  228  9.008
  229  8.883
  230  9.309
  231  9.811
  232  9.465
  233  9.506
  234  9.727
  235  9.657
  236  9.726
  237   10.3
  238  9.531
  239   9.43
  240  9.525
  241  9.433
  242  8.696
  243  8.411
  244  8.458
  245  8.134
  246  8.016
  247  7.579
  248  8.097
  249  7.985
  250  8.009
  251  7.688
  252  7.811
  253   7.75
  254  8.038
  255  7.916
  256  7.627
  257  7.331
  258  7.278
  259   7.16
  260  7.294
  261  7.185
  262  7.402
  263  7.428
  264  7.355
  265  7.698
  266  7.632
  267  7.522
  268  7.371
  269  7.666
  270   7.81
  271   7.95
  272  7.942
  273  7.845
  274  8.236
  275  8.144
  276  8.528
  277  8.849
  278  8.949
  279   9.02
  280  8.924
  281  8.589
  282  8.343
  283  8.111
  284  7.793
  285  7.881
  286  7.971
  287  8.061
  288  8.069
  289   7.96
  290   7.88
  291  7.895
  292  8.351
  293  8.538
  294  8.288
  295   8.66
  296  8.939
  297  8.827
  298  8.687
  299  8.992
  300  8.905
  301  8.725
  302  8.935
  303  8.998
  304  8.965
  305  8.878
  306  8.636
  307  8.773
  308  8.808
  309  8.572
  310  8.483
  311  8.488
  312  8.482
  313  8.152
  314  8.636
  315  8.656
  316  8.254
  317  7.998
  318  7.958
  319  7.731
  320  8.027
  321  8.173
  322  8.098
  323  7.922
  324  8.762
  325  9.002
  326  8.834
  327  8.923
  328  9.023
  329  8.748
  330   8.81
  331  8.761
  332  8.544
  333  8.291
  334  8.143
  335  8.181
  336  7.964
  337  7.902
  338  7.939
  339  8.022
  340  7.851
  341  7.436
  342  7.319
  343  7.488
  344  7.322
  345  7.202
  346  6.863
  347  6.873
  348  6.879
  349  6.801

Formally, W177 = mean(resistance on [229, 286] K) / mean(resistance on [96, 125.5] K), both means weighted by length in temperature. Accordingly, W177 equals 0.51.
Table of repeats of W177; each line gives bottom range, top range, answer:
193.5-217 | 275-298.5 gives 0.70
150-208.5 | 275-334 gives 0.75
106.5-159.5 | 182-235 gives 0.87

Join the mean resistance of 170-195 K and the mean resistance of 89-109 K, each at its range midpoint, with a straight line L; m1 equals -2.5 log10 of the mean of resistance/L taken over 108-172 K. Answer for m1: 0.18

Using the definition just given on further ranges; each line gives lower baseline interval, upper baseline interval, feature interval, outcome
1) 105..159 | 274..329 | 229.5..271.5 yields 0.19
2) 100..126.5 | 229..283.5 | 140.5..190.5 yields 0.18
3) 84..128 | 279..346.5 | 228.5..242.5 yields 0.21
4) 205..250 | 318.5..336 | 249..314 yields 0.15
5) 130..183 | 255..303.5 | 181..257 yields -0.08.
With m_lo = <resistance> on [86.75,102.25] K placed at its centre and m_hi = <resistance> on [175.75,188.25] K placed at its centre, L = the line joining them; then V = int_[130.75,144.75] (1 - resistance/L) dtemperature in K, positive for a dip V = 3.3 K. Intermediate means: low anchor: 18.5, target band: 11.3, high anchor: 11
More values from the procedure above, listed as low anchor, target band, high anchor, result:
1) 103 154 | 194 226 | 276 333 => -2.35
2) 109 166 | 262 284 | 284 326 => 2.70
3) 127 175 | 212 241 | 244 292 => -4.64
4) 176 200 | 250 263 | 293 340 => 2.87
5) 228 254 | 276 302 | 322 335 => 0.74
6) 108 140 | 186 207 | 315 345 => 0.70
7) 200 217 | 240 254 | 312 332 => 3.63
